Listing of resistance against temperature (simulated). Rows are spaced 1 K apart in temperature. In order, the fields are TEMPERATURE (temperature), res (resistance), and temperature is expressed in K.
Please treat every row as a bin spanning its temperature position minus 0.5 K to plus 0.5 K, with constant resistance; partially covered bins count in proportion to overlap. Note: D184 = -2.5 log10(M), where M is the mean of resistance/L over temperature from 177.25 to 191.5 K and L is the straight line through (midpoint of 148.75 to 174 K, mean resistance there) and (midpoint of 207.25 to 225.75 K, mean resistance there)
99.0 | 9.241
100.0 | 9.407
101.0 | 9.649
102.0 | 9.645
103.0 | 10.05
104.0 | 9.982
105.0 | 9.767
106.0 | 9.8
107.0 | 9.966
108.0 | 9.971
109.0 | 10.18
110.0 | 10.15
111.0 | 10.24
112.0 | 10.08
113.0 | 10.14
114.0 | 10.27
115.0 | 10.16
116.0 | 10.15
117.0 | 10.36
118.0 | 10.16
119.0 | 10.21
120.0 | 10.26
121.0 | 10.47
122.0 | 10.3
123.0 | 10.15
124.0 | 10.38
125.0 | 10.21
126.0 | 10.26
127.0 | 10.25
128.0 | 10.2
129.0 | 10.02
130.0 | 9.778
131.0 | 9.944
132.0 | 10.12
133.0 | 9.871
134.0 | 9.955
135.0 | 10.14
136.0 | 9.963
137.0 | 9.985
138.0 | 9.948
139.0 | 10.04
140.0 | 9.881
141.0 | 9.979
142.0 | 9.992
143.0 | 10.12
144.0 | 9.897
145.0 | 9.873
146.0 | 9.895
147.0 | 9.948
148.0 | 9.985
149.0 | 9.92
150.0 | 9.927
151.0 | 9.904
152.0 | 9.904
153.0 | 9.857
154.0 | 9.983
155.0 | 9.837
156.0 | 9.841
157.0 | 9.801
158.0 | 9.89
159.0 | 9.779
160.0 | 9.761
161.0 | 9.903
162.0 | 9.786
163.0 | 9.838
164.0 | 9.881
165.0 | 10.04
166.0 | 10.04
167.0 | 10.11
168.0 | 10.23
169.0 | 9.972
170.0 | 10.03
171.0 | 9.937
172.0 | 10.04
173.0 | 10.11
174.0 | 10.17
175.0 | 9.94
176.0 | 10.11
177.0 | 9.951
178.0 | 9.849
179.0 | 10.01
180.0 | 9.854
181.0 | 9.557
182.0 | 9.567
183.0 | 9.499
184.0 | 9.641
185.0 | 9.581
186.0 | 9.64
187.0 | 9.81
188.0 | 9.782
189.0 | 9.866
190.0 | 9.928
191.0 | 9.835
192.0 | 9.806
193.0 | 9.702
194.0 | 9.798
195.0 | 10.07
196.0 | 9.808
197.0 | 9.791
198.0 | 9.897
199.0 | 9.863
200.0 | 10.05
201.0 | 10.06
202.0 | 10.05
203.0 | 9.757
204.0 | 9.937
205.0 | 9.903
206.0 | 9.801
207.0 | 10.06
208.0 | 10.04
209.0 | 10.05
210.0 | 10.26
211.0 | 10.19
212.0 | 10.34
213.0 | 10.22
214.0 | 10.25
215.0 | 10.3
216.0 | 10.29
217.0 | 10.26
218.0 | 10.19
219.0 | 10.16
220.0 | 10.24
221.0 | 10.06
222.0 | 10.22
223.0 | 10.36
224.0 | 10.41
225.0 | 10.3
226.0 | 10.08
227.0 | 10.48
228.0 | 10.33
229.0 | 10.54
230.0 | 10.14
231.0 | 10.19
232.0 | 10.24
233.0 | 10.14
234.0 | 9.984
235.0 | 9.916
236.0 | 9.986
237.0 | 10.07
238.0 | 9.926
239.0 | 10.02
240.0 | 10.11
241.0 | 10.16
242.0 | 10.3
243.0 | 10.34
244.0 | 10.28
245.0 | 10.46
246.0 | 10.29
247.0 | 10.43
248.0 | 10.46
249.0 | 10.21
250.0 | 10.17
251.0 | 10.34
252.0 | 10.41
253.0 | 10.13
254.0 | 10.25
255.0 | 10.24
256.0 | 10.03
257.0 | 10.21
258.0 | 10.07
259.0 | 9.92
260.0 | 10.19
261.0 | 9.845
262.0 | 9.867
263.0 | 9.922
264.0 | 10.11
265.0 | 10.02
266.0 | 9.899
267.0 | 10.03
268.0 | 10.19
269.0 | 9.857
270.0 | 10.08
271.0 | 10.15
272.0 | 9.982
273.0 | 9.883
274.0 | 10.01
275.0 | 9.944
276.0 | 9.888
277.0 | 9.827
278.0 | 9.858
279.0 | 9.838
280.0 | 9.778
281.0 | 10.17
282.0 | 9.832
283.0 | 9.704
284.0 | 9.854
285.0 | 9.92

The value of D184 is 0.03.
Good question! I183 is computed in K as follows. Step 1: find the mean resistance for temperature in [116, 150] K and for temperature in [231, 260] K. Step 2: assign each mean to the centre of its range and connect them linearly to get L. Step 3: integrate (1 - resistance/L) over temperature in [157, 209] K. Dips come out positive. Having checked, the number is 1.2 K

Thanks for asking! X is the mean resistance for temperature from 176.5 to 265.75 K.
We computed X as 10.1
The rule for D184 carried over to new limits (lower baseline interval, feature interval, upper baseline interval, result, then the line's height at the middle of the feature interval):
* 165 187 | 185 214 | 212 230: 0.02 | 10.1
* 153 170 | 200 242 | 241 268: -0.01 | 10.1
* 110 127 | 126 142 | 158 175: 0.01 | 10.2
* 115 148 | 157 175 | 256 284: 0.01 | 10.1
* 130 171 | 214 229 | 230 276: -0.02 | 10.1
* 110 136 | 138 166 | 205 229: 0.03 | 10.2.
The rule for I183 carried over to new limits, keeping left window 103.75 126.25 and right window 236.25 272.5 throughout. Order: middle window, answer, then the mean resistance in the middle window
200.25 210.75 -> 0.2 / 10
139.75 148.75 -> 0.2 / 9.95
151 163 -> 0.4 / 9.85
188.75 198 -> 0.3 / 9.85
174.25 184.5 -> 0.3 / 9.81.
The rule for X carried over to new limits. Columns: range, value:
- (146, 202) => 9.89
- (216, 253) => 10.2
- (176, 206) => 9.83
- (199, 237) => 10.2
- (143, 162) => 9.89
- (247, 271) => 10.1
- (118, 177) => 10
